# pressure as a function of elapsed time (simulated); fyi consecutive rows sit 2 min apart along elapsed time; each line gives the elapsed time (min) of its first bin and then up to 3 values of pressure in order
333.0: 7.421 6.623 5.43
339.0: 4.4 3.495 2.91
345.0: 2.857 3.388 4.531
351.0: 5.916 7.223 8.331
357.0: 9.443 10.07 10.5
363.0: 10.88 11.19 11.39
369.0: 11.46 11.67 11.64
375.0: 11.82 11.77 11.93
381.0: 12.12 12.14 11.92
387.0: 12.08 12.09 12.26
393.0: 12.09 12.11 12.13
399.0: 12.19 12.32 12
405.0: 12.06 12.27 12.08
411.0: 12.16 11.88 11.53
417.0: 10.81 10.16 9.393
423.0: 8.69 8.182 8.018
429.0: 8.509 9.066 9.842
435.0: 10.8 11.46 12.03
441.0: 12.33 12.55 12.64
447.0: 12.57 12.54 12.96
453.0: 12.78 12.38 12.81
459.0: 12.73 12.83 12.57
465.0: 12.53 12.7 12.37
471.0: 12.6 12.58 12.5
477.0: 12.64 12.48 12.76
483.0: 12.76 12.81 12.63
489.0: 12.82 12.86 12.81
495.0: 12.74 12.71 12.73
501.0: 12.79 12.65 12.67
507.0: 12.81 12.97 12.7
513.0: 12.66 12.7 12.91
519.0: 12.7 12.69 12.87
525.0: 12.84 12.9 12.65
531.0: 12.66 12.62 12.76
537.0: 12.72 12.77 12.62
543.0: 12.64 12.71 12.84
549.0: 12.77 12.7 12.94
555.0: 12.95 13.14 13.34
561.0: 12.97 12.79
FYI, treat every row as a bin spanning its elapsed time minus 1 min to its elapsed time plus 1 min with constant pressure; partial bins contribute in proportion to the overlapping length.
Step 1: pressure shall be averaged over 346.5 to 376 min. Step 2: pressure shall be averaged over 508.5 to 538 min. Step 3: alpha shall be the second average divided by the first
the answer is 1.36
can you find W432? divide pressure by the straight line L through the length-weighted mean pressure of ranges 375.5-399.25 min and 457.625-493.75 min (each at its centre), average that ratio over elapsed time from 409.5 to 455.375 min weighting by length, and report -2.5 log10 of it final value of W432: 0.13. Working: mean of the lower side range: 12.1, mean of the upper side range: 12.7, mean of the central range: 11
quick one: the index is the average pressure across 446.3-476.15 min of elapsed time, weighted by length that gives 12.6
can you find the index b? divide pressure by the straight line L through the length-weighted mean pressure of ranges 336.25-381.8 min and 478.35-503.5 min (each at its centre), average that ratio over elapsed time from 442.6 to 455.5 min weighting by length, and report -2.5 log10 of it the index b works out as -0.11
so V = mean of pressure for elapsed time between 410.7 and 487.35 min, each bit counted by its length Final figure 11.7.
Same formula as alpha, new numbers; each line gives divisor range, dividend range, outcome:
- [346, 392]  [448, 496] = 1.24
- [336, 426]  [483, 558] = 1.29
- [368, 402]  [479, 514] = 1.06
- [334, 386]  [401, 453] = 1.28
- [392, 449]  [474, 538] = 1.14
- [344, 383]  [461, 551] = 1.35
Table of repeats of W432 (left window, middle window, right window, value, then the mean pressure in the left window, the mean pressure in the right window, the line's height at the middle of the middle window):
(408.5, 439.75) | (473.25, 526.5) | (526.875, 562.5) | -0.08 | 10.2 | 12.8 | 11.9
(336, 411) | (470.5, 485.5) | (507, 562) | -0.08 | 9.87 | 12.8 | 11.8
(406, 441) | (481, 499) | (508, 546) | -0.07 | 10.5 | 12.7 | 11.9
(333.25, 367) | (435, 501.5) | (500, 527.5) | -0.14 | 6.85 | 12.8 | 11.1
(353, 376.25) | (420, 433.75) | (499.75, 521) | 0.29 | 10.6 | 12.8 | 11.5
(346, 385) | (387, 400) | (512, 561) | -0.17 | 9.92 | 12.8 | 10.4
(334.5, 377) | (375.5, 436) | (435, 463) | -0.09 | 7.97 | 12.4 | 10.4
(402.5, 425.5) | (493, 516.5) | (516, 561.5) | -0.04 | 11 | 12.8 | 12.3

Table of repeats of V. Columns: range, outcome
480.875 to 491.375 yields 12.8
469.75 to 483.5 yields 12.6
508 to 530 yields 12.8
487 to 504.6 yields 12.8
